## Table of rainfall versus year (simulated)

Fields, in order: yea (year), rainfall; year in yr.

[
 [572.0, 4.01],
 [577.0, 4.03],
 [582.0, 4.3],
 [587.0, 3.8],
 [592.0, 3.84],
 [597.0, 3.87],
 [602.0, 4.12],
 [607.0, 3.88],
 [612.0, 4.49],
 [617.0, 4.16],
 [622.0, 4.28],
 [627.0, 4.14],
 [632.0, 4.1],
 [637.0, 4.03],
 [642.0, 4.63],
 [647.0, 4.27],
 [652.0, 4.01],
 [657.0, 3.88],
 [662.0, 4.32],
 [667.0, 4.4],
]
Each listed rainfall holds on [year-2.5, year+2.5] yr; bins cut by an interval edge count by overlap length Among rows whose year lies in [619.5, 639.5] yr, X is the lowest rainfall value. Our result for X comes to 4.03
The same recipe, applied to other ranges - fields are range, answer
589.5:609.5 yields 3.84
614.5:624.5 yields 4.16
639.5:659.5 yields 3.88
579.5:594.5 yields 3.8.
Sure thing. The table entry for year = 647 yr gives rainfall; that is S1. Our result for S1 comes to 4.27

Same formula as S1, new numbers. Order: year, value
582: 4.3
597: 3.87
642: 4.63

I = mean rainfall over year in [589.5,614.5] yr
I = 4.04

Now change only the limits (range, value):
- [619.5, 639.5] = 4.14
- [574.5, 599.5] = 3.97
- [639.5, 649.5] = 4.45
